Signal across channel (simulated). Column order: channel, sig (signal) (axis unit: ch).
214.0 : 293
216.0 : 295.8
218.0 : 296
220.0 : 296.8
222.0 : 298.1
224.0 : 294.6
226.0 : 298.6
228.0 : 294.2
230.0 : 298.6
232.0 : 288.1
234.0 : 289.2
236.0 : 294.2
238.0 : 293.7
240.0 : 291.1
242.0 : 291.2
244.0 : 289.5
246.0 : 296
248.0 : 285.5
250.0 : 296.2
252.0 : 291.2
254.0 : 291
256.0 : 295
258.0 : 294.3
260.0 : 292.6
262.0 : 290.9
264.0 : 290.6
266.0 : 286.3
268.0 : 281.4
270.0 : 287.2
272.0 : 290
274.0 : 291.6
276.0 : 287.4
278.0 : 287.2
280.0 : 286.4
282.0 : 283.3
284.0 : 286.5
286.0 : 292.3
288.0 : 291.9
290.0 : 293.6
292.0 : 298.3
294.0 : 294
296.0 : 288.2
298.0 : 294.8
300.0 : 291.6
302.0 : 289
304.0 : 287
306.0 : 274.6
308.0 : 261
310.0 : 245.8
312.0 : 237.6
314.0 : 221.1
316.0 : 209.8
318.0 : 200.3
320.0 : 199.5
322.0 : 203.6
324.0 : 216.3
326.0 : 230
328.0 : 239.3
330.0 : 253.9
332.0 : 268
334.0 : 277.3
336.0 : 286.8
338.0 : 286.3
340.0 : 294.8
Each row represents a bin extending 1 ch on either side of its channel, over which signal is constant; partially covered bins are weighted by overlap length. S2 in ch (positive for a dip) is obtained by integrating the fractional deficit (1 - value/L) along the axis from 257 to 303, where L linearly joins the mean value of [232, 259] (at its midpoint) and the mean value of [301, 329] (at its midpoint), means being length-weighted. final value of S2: -4.5 ch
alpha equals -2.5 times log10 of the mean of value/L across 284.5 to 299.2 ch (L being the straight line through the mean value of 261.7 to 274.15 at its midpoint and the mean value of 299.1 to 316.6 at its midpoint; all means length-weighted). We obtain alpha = -0.09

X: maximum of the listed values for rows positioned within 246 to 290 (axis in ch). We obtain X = 296.2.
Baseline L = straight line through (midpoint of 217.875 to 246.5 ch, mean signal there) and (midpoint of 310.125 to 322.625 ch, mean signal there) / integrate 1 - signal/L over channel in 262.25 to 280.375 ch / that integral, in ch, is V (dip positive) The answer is -2.17 ch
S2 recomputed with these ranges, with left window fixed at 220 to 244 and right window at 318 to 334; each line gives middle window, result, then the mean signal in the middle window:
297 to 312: -1.80 ch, 275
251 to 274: -1.41 ch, 290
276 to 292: -1.87 ch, 289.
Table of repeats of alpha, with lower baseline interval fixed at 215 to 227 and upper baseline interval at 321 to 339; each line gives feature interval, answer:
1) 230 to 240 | 0.00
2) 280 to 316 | -0.05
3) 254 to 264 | -0.05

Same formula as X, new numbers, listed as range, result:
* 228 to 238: 298.6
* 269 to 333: 298.3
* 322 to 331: 253.9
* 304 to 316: 287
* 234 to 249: 296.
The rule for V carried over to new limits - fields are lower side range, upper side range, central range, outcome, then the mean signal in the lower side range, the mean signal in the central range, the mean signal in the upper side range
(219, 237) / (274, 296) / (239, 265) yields 0.1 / 295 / 292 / 290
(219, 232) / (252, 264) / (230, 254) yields 0.2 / 296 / 292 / 292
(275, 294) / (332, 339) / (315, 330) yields 3.5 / 290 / 217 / 281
